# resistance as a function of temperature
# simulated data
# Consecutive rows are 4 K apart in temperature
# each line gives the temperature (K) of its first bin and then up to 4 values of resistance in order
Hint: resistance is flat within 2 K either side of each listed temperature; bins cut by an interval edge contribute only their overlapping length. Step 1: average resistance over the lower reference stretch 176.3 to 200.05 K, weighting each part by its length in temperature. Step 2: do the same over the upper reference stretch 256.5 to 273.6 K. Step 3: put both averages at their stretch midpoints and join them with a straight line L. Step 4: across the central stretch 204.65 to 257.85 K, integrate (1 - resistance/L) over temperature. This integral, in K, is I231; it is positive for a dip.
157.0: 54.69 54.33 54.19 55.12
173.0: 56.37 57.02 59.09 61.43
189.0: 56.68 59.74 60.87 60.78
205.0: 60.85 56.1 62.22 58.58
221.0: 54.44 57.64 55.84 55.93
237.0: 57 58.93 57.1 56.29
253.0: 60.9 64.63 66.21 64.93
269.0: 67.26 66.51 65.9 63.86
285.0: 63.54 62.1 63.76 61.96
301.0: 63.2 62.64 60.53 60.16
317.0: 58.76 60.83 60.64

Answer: 4.2 K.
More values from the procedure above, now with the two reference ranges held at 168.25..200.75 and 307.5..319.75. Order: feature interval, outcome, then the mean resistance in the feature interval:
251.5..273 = -2.1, 65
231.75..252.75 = 0.6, 57.4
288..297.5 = -0.5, 62.8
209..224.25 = 0.2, 58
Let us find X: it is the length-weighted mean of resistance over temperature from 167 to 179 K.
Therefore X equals 56.2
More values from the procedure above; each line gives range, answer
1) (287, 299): 62.6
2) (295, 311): 62.1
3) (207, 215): 59.2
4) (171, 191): 58.1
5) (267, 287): 65.4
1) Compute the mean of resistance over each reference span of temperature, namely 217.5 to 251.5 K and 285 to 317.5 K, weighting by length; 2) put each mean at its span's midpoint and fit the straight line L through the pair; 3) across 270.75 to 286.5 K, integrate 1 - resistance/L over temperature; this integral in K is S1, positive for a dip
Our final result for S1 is -1.28 K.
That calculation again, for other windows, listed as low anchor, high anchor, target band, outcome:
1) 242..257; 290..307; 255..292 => -2.5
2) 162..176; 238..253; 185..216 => -1.8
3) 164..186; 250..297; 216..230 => 0.9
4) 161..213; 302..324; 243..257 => 0.1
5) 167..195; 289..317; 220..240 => 1.0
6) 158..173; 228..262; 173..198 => -1.3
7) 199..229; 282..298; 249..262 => -0.3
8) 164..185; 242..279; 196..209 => -0.2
